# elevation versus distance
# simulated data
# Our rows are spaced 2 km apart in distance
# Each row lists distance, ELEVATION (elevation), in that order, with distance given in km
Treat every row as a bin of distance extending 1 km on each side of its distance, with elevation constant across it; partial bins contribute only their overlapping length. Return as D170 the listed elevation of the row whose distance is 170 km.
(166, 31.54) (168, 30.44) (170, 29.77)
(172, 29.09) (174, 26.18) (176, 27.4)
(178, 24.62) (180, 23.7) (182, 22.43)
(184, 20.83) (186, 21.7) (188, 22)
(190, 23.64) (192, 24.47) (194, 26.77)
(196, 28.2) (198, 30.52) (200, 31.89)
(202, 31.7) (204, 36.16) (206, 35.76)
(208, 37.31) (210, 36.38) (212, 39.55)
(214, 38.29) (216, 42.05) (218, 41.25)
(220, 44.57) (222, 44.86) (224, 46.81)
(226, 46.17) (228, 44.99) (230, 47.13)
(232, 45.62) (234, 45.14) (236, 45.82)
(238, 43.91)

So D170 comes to 29.77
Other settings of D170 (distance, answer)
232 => 45.62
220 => 44.57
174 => 26.18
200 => 31.89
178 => 24.62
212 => 39.55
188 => 22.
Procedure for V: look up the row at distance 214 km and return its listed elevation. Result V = 38.29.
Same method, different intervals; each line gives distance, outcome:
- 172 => 29.09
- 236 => 45.82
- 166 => 31.54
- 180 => 23.7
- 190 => 23.64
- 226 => 46.17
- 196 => 28.2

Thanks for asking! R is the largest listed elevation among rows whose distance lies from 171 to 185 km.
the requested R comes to 29.09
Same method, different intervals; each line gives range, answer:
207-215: 39.55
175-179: 27.4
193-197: 28.2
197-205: 36.16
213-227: 46.81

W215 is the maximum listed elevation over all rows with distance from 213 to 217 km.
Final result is 42.05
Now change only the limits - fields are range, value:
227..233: 47.13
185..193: 24.47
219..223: 44.86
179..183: 23.7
